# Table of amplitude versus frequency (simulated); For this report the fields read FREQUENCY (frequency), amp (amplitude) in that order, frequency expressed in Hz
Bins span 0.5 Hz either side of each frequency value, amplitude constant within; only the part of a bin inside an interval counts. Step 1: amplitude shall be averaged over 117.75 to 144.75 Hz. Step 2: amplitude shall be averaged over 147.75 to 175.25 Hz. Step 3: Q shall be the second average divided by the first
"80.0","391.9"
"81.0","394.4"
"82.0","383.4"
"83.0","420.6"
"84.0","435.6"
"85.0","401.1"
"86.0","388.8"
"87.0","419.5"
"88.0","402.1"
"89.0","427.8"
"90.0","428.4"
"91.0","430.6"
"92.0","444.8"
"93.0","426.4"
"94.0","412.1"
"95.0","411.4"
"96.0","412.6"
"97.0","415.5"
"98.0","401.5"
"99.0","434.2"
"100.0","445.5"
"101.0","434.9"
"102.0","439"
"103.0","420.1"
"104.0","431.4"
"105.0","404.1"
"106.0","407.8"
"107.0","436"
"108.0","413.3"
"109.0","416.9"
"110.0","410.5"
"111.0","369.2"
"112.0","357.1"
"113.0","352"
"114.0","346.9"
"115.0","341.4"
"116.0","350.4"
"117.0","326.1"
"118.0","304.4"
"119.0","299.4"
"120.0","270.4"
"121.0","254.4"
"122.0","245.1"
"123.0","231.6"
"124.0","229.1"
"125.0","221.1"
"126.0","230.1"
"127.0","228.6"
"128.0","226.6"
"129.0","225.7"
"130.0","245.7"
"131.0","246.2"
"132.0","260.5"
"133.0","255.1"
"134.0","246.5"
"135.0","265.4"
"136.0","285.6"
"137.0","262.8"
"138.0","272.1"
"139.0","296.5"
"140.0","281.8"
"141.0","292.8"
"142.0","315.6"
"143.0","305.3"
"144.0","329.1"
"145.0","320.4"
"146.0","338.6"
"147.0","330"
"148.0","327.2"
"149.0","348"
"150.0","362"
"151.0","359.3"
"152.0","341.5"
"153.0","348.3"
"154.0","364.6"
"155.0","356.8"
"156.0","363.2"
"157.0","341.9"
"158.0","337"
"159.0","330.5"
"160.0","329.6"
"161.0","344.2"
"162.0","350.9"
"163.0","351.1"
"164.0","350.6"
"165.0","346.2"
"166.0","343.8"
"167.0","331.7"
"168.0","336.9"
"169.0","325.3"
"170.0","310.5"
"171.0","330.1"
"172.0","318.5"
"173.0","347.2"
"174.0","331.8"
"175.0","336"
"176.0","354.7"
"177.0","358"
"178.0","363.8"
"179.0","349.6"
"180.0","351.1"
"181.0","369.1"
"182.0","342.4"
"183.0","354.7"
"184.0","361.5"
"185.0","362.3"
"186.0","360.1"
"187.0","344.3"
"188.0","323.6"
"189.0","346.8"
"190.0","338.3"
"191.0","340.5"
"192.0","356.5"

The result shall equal 1.3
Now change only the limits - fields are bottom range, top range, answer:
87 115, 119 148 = 0.66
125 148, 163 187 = 1.25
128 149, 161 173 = 1.18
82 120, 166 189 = 0.86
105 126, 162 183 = 1.04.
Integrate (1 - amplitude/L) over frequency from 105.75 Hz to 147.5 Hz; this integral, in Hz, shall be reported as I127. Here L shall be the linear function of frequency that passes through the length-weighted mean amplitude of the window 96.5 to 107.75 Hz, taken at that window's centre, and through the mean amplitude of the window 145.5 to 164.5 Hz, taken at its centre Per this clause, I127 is 9.5 Hz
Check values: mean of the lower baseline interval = 424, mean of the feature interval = 300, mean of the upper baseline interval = 346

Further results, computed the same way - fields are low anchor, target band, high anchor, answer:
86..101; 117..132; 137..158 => 4.8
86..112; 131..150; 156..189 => 4.0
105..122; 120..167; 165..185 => 6.3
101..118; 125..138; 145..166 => 4.2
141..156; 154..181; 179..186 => 0.4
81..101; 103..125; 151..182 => 3.0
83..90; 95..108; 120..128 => -3.1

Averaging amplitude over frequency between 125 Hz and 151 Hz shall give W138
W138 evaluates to 284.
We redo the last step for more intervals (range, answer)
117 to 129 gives 251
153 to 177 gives 341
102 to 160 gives 318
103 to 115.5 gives 392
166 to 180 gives 339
